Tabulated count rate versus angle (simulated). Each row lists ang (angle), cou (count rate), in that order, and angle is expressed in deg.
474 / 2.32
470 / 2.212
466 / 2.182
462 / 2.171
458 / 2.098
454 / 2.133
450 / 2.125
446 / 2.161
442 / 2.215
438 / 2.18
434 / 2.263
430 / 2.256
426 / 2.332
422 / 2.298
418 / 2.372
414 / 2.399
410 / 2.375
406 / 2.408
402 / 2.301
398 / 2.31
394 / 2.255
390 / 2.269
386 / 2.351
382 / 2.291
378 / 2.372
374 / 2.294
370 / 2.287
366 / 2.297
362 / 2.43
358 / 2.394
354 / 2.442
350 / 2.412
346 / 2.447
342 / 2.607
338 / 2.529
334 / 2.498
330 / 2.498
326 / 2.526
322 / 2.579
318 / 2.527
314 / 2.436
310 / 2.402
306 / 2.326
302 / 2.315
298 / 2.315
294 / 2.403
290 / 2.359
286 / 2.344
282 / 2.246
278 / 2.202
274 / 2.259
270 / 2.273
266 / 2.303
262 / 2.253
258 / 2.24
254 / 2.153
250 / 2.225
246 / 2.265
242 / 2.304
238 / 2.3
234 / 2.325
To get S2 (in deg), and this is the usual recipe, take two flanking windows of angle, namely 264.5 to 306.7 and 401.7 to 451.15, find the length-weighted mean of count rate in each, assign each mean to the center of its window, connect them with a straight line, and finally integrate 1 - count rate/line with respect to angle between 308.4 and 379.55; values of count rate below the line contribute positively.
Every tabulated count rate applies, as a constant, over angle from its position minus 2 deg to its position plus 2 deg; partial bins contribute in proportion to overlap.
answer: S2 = -4.6 deg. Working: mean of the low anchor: 2.3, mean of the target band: 2.44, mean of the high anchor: 2.29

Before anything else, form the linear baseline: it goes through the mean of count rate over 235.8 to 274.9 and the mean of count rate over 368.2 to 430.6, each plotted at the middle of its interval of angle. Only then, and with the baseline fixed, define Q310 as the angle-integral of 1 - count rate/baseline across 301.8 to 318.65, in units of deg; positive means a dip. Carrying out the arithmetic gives -0.9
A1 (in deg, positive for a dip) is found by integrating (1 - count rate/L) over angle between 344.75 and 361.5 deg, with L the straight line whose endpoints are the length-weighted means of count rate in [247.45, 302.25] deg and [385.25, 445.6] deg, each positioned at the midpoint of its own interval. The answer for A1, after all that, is -1.0 deg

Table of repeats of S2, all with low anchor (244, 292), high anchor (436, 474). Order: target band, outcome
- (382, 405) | -1.05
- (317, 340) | -3.03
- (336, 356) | -2.37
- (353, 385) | -1.96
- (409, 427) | -1.36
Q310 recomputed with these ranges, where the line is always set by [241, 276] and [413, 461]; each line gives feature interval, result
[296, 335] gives -3.40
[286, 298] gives -0.62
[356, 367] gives -0.69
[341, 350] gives -1.01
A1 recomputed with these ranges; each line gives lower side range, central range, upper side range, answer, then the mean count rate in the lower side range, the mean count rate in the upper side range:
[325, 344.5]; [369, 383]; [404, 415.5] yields 0.8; 2.53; 2.39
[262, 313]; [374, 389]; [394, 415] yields 0.1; 2.31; 2.35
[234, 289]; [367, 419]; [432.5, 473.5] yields -2.9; 2.26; 2.18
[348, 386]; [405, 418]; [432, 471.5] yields -0.7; 2.36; 2.17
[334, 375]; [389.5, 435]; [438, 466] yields -1.2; 2.42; 2.15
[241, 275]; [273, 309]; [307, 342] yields 1.0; 2.25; 2.5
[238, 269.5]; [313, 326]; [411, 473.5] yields -1.6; 2.25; 2.23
